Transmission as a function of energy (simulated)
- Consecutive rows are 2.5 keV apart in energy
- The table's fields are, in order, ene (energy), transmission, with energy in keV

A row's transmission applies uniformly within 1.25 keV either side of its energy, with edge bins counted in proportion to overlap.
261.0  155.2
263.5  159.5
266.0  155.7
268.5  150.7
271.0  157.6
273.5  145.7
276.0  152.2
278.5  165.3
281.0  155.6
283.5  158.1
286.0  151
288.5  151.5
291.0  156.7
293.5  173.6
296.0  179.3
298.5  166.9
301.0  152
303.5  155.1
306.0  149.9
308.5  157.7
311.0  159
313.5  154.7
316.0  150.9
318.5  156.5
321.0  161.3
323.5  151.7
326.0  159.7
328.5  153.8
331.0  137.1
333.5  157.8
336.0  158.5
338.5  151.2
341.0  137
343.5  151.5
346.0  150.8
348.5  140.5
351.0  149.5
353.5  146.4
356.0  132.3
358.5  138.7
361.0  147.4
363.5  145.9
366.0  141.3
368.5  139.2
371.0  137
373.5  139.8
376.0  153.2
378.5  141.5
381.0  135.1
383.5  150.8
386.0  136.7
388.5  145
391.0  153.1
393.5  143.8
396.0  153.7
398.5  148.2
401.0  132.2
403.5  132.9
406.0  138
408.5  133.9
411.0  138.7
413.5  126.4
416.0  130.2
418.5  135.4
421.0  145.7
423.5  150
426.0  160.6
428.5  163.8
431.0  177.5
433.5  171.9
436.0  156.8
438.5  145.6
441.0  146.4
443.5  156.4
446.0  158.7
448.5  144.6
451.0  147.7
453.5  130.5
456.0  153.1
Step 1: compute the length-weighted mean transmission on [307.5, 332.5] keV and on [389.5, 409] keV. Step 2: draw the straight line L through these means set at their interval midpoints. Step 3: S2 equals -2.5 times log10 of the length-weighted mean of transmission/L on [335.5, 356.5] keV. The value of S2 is 0.028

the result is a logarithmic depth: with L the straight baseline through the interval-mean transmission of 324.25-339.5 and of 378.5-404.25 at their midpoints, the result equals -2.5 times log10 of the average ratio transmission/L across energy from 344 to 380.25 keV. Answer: 0.04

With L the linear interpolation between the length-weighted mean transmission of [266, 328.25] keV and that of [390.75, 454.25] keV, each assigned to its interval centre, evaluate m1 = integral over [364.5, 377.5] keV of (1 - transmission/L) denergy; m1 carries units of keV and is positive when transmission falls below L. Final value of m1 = 0.8 keV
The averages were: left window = 157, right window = 147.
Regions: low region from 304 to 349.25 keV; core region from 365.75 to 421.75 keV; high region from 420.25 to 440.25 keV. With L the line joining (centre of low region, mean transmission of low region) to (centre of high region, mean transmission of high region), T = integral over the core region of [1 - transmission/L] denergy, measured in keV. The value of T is 5.8 keV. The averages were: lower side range 152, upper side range 159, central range 140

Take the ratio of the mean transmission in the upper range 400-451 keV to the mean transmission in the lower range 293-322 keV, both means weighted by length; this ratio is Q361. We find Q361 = 0.92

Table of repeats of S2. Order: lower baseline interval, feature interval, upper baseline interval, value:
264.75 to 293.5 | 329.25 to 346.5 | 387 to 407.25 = 0.00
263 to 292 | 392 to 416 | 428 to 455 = 0.12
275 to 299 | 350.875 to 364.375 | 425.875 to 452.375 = 0.12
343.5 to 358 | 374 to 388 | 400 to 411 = -0.03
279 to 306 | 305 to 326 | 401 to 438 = 0.01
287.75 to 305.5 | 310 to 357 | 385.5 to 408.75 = 0.03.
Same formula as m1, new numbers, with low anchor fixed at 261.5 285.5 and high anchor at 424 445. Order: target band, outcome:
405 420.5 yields 2.41 keV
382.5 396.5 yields 1.03 keV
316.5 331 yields 0.19 keV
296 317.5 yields -0.12 keV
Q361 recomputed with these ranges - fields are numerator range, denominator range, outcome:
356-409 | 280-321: 0.90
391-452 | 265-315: 0.94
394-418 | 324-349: 0.91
